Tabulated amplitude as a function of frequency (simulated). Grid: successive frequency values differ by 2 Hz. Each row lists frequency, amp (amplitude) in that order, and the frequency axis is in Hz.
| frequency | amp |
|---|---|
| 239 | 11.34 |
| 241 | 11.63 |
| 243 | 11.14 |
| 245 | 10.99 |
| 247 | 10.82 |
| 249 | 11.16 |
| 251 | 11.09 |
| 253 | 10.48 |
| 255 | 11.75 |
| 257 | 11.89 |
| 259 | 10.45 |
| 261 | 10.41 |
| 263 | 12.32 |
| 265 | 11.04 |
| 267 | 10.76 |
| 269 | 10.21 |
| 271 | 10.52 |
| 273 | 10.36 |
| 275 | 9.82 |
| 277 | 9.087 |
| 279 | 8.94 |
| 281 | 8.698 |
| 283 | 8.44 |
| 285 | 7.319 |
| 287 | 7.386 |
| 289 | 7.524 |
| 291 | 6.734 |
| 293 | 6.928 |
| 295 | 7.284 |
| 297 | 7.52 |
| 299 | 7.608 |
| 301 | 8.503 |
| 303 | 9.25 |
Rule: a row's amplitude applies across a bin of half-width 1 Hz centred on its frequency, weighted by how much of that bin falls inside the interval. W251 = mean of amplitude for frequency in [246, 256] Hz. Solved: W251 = 11.1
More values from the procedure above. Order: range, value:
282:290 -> 7.67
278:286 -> 8.35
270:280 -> 9.75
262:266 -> 11.7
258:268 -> 11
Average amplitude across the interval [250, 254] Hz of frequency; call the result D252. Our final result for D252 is 10.8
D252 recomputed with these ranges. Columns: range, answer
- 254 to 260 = 11.4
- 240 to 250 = 11.1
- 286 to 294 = 7.14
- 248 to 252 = 11.1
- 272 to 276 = 10.1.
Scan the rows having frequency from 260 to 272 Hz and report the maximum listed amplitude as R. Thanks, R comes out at 12.32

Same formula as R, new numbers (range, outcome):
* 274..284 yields 9.82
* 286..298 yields 7.524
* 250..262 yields 11.89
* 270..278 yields 10.52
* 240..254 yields 11.63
